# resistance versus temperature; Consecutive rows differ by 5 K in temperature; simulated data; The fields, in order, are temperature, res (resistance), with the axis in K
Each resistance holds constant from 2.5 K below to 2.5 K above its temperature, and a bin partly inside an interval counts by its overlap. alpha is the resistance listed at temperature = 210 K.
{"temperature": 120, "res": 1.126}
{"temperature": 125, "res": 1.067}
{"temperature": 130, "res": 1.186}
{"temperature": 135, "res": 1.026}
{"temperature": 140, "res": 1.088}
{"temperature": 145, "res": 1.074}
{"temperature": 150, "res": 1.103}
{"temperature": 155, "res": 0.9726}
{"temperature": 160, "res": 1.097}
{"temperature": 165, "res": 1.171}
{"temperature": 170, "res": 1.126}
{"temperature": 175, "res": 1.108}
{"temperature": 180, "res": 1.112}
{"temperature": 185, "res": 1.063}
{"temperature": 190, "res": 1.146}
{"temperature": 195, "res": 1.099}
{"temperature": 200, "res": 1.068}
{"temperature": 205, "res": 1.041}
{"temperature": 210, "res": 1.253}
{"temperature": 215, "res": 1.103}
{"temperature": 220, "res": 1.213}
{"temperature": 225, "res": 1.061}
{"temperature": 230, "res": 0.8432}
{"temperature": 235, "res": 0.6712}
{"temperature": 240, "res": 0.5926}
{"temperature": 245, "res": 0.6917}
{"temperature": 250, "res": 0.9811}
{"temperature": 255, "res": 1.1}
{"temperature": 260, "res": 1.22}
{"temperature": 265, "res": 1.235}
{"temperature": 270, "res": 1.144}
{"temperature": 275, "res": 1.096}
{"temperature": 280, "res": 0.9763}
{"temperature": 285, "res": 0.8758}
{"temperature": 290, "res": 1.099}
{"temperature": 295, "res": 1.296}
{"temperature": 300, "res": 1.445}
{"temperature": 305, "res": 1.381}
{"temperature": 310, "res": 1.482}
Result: 1.253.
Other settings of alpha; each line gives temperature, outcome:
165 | 1.171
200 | 1.068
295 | 1.296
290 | 1.099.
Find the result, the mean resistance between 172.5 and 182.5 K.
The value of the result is 1.11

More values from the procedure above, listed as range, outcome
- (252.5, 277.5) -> 1.16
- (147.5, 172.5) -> 1.09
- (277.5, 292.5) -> 0.984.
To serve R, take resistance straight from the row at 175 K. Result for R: 1.108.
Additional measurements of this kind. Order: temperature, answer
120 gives 1.126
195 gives 1.099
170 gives 1.126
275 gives 1.096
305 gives 1.381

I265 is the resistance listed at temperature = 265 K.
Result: 1.235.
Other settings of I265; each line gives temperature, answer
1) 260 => 1.22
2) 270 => 1.144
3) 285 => 0.8758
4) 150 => 1.103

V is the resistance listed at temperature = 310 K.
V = 1.482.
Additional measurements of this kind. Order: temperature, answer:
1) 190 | 1.146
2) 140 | 1.088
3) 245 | 0.6917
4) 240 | 0.5926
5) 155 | 0.9726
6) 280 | 0.9763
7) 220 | 1.213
